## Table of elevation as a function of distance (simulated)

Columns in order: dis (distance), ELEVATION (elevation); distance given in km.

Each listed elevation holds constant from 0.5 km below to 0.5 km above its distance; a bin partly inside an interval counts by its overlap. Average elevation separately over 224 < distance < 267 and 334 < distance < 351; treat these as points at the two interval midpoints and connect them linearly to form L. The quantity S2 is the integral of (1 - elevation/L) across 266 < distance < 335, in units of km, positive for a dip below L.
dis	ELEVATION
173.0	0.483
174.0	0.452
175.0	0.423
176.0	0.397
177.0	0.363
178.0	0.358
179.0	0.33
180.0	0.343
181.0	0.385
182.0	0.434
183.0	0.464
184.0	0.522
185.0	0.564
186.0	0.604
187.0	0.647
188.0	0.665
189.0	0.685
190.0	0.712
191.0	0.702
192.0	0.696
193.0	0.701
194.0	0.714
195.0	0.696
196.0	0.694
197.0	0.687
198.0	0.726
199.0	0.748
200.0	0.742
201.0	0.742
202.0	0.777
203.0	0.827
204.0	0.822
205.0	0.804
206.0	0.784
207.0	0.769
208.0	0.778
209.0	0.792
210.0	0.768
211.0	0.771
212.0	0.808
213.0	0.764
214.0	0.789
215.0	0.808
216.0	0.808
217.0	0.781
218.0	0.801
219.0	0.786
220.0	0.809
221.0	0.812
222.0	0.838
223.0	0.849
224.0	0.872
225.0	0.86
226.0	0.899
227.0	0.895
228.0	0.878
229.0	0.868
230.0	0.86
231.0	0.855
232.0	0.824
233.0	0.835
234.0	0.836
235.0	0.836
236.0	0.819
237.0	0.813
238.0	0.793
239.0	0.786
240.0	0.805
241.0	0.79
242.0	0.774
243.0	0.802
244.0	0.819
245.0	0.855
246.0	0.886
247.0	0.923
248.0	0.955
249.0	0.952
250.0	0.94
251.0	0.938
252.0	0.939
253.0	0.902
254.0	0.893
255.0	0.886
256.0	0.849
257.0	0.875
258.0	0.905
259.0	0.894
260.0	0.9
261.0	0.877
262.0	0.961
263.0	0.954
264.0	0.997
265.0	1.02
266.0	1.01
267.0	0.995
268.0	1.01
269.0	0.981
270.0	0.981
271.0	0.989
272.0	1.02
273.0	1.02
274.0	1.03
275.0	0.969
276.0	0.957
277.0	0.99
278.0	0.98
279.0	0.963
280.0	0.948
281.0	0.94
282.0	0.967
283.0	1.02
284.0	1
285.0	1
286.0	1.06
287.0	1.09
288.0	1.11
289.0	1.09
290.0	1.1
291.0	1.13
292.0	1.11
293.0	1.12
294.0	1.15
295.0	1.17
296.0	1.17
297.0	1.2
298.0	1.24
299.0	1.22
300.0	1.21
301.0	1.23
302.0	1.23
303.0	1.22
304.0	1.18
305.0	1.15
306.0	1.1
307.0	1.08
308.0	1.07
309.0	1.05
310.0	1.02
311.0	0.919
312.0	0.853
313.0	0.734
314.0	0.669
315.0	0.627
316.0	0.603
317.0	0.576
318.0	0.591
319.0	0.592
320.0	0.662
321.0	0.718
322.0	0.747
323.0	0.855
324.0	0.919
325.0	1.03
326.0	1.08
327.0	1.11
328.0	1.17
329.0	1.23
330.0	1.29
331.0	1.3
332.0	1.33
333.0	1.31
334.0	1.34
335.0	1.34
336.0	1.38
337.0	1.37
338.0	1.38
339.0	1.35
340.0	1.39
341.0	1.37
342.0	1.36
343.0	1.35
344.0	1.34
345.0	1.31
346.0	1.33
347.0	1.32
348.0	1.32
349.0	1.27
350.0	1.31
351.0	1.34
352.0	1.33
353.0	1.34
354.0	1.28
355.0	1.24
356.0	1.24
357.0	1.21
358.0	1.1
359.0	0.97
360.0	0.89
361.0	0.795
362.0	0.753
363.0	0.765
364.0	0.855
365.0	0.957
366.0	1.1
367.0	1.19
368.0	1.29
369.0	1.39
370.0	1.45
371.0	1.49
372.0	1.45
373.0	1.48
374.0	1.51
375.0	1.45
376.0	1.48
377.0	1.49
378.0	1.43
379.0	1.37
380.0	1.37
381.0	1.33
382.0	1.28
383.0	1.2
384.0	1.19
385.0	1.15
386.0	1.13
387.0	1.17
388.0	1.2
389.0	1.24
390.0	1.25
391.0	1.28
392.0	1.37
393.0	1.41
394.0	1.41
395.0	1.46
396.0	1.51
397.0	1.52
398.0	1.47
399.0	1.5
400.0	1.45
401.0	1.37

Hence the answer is 6.73 km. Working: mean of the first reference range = 0.881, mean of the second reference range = 1.34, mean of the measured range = 1.02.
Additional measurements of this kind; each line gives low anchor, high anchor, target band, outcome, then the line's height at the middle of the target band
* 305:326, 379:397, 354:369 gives 1.1 km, 1.13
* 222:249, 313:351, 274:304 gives -2.8 km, 0.994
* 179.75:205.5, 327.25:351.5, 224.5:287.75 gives 1.8 km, 0.947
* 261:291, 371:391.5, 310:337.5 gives 4.3 km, 1.15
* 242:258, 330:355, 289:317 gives 2.2 km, 1.14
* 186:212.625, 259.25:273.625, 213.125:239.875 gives 0.2 km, 0.836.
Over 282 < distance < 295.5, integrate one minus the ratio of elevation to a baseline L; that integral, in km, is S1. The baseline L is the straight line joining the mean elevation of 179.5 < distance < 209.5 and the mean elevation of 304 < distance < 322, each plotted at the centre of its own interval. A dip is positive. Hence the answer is -4.79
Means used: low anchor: 0.674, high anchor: 0.832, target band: 1.08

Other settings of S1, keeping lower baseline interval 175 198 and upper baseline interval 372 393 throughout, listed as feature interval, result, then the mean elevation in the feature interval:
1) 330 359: -3.3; 1.31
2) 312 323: 4.1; 0.67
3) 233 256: -2.1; 0.86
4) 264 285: -2.0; 0.99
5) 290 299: -1.6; 1.16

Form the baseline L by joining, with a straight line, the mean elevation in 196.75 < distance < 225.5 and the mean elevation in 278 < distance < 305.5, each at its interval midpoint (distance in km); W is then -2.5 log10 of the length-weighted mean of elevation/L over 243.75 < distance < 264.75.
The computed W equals 0.057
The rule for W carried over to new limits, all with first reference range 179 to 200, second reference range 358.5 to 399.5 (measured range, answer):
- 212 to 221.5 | -0.13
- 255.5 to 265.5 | -0.08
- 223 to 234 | -0.15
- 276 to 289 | -0.08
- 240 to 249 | -0.06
